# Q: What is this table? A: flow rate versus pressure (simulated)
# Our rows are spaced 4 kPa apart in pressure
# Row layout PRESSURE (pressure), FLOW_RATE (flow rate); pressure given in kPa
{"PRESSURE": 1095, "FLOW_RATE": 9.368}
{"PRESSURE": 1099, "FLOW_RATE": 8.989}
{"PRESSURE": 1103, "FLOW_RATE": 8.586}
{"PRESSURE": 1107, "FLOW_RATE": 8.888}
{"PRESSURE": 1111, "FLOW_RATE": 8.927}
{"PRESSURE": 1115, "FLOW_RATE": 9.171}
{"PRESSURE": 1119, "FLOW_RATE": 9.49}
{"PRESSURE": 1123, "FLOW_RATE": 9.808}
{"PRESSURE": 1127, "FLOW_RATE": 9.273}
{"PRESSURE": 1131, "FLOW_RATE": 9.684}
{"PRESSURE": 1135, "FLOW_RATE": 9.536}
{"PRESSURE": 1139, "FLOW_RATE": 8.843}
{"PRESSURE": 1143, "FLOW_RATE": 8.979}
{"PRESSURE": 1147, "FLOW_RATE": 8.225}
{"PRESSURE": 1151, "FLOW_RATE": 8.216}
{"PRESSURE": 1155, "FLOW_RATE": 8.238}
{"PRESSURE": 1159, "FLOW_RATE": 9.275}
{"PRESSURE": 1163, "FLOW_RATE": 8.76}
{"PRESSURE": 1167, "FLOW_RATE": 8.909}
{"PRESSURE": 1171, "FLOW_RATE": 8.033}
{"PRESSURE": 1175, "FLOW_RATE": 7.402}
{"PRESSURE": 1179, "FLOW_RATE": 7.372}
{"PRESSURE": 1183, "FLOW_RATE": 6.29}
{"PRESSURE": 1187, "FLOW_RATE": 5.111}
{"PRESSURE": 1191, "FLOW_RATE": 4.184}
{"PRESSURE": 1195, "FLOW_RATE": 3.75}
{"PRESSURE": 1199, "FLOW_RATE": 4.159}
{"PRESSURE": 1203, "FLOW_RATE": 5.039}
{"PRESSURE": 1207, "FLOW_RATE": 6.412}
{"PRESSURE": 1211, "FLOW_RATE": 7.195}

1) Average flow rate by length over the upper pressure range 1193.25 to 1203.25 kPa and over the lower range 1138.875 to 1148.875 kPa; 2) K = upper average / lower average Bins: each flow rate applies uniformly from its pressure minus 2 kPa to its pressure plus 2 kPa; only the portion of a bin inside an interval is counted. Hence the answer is 0.49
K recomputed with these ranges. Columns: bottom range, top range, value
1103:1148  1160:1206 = 0.69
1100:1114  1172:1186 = 0.79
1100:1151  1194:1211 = 0.57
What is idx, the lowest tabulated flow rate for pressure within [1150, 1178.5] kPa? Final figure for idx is 7.402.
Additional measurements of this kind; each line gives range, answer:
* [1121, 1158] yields 8.216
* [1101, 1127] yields 8.586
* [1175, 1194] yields 4.184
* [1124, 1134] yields 9.273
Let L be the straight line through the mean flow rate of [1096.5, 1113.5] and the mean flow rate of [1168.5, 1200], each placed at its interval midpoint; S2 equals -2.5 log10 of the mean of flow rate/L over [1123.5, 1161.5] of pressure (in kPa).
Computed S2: -0.199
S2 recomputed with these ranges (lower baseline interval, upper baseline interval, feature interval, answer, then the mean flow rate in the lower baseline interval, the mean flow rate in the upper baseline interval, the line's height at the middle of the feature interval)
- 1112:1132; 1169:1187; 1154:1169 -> -0.14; 9.45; 7.03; 7.74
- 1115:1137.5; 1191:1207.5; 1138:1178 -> -0.16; 9.51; 4.62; 7.38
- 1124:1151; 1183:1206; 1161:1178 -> -0.24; 9.05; 4.69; 6.61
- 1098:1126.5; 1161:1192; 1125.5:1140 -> -0.11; 9.14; 7.1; 8.49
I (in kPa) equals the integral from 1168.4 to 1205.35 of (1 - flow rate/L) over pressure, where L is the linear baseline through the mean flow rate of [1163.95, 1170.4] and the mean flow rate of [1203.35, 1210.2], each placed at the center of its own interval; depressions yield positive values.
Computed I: 8.8 kPa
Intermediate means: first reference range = 8.69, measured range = 5.76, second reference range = 6.22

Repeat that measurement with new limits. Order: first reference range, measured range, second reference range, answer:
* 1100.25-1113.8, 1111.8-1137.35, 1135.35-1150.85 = -2.0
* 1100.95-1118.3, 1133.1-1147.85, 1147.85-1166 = -0.4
